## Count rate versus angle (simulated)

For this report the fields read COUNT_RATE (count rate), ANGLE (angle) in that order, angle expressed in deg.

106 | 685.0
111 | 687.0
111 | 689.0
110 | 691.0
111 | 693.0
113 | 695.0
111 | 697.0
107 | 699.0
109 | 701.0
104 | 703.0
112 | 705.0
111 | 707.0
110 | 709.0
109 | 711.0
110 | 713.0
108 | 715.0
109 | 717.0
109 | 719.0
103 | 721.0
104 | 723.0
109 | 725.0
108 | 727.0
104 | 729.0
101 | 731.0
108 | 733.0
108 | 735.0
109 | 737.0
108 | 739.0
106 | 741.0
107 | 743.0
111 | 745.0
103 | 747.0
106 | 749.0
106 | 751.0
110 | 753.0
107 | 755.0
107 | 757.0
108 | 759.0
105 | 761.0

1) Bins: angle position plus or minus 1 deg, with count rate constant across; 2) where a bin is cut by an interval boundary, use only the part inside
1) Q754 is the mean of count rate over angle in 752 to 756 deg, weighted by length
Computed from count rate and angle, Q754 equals 108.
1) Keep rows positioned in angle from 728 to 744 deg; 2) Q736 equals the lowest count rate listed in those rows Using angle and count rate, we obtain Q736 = 101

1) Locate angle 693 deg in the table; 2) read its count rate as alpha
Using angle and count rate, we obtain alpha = 111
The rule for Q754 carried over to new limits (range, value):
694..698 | 112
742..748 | 107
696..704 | 108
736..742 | 108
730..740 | 107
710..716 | 109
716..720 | 109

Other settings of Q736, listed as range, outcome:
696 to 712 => 104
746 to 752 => 103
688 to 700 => 107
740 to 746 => 106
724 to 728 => 108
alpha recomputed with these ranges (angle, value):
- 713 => 110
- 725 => 109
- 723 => 104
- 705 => 112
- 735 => 108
